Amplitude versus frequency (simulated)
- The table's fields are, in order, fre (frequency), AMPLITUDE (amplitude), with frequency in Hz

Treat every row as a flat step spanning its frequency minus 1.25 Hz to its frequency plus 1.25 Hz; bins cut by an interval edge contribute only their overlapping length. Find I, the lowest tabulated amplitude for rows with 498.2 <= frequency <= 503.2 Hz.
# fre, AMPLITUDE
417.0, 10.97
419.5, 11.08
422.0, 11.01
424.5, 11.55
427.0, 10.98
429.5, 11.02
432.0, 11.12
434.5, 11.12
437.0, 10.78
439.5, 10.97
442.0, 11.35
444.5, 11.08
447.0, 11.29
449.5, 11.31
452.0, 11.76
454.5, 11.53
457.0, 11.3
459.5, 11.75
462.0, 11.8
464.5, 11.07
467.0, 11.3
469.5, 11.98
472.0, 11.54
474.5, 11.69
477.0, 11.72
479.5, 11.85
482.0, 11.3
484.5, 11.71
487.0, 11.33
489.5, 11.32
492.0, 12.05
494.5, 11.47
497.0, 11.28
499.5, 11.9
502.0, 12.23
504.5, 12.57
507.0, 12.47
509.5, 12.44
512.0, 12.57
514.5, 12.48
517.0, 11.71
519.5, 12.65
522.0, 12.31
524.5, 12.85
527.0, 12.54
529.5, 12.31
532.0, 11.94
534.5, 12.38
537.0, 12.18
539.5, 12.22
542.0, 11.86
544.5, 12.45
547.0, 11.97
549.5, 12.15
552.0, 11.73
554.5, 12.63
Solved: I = 11.9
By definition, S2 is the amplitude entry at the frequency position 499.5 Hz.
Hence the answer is 11.9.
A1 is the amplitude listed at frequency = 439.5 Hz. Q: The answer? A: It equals 10.97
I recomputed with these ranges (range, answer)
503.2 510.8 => 12.44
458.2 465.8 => 11.07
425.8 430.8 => 10.98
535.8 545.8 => 11.86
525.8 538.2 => 11.94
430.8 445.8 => 10.78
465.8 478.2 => 11.3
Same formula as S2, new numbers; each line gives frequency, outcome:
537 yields 12.18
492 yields 12.05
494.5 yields 11.47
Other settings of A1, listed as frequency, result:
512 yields 12.57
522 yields 12.31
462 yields 11.8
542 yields 11.86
